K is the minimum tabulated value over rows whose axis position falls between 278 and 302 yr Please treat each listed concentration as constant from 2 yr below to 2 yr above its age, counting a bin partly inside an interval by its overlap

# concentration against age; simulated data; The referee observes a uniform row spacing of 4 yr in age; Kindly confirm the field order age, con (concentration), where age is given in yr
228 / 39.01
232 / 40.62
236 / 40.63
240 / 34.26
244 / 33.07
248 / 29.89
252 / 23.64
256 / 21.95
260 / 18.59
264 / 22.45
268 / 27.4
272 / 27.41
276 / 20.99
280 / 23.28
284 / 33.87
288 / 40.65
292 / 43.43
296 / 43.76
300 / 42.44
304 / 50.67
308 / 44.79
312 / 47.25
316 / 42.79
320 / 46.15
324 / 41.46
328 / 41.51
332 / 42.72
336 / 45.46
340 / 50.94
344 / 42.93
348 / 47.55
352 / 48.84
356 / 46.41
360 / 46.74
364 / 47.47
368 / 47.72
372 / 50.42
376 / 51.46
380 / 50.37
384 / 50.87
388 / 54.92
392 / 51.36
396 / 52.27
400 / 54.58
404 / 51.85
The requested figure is 23.28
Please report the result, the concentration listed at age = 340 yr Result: 50.94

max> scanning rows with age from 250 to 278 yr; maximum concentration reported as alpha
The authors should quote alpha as 27.41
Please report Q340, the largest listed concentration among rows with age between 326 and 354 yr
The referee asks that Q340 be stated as 50.94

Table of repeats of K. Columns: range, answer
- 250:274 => 18.59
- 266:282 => 20.99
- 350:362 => 46.41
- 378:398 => 50.37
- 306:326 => 41.46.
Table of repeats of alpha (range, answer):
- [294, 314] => 50.67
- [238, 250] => 34.26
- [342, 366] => 48.84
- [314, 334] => 46.15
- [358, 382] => 51.46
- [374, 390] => 54.92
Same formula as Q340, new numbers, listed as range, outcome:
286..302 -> 43.76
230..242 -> 40.63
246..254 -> 29.89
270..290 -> 40.65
